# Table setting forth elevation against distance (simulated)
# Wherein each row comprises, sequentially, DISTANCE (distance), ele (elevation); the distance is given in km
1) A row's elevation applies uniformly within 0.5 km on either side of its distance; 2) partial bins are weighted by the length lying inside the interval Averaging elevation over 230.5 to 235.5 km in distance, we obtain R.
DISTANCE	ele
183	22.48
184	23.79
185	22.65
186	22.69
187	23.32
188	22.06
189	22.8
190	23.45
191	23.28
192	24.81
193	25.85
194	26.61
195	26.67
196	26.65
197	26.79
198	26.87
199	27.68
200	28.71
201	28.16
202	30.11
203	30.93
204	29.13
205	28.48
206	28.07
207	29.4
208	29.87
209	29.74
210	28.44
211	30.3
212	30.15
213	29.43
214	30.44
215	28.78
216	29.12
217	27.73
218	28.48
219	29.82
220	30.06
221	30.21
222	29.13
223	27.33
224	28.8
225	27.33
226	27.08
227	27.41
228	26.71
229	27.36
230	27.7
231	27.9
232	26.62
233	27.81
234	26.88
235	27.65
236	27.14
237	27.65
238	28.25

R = 27.4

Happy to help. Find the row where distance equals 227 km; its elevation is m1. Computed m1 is 27.41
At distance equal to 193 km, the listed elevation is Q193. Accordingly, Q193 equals 25.85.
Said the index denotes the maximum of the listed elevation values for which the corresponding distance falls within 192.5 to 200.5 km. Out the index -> 28.71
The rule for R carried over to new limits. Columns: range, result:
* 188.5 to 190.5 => 23.1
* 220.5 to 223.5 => 28.9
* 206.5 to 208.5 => 29.6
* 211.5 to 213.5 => 29.8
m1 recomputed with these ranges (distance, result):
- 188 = 22.06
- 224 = 28.8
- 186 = 22.69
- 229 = 27.36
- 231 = 27.9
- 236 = 27.14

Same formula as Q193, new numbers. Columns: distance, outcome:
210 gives 28.44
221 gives 30.21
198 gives 26.87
